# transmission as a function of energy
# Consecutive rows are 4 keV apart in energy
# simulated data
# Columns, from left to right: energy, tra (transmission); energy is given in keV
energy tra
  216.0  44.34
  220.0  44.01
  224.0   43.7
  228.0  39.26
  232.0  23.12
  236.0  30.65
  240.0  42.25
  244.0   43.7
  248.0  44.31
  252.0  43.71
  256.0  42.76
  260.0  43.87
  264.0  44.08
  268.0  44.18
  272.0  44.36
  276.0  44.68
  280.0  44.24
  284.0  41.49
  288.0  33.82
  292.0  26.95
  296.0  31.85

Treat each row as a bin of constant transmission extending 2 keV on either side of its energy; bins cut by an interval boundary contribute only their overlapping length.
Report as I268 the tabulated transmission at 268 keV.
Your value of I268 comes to 44.18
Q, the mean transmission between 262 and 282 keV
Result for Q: 44.3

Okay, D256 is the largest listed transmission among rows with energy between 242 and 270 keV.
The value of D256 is 44.31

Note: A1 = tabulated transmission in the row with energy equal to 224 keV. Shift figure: 43.7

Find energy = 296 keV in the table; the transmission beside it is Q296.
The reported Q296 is 31.85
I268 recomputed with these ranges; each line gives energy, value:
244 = 43.7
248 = 44.31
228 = 39.26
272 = 44.36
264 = 44.08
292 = 26.95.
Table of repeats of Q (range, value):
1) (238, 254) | 43.5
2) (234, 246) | 38.9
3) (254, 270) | 43.7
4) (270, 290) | 41.7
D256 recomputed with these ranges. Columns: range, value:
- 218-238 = 44.01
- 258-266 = 44.08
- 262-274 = 44.36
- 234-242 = 42.25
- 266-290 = 44.68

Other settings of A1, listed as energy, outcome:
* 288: 33.82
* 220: 44.01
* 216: 44.34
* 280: 44.24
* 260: 43.87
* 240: 42.25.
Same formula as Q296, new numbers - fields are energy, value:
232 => 23.12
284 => 41.49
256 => 42.76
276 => 44.68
